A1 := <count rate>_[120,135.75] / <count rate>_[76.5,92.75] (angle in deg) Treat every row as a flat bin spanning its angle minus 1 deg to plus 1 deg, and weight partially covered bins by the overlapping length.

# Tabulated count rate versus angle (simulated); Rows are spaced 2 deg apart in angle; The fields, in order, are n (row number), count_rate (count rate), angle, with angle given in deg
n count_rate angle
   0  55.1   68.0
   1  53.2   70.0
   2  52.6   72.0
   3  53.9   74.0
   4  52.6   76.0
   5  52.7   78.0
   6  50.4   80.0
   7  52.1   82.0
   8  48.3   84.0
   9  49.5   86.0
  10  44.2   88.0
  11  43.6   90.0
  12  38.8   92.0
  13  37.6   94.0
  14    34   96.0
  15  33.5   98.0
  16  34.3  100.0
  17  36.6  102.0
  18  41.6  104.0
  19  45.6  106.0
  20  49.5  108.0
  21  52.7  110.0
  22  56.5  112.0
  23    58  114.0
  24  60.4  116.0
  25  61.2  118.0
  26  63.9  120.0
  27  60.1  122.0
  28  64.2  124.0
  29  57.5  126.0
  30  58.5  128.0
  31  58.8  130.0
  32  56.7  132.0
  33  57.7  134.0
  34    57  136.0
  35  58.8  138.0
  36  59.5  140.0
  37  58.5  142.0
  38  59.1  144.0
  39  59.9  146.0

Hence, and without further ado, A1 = 1.24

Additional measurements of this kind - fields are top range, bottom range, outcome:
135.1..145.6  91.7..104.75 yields 1.61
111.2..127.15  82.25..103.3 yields 1.49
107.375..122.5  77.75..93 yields 1.23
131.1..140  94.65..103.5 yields 1.65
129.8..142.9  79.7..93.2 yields 1.25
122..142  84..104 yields 1.48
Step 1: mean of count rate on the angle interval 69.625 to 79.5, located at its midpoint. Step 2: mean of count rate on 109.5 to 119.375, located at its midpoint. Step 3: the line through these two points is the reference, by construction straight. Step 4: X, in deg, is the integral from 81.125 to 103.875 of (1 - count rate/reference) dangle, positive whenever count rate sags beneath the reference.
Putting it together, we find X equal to 5.8 deg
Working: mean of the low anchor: 52.9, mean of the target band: 41.1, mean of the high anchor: 58.2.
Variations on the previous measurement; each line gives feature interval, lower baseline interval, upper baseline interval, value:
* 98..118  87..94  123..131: 1.0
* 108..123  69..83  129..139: -0.6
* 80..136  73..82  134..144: 5.3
